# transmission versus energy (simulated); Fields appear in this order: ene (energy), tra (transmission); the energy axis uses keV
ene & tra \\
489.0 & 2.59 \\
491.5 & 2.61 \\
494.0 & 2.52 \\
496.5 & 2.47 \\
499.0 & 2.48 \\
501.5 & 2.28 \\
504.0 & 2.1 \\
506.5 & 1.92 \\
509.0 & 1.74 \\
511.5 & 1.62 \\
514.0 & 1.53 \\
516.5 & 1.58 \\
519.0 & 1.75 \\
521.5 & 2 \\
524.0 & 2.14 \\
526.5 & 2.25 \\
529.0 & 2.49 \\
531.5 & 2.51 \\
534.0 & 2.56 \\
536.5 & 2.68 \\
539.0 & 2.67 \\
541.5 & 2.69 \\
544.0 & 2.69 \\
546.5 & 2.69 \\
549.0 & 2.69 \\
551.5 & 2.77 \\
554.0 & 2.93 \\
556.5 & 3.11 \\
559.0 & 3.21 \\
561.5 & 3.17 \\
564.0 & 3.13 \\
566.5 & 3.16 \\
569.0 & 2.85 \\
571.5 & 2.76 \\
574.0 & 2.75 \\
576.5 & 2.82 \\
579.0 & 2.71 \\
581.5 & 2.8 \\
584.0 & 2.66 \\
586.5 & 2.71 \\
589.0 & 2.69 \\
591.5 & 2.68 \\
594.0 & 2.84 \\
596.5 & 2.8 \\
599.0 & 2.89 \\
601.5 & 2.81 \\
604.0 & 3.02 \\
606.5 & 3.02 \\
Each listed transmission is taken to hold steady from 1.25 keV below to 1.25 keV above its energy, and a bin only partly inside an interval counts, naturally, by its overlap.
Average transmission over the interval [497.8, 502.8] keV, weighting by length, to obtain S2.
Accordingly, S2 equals 2.38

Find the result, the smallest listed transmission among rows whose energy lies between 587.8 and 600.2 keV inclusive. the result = 2.68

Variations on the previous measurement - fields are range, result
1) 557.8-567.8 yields 3.13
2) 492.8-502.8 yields 2.28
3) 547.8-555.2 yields 2.69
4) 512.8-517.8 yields 1.53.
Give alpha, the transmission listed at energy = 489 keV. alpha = 2.59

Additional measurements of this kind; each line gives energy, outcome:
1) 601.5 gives 2.81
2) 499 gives 2.48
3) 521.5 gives 2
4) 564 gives 3.13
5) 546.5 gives 2.69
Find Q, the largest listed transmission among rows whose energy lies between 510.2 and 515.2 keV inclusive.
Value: 1.62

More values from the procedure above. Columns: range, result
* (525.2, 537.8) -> 2.68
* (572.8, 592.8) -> 2.82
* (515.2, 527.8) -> 2.25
